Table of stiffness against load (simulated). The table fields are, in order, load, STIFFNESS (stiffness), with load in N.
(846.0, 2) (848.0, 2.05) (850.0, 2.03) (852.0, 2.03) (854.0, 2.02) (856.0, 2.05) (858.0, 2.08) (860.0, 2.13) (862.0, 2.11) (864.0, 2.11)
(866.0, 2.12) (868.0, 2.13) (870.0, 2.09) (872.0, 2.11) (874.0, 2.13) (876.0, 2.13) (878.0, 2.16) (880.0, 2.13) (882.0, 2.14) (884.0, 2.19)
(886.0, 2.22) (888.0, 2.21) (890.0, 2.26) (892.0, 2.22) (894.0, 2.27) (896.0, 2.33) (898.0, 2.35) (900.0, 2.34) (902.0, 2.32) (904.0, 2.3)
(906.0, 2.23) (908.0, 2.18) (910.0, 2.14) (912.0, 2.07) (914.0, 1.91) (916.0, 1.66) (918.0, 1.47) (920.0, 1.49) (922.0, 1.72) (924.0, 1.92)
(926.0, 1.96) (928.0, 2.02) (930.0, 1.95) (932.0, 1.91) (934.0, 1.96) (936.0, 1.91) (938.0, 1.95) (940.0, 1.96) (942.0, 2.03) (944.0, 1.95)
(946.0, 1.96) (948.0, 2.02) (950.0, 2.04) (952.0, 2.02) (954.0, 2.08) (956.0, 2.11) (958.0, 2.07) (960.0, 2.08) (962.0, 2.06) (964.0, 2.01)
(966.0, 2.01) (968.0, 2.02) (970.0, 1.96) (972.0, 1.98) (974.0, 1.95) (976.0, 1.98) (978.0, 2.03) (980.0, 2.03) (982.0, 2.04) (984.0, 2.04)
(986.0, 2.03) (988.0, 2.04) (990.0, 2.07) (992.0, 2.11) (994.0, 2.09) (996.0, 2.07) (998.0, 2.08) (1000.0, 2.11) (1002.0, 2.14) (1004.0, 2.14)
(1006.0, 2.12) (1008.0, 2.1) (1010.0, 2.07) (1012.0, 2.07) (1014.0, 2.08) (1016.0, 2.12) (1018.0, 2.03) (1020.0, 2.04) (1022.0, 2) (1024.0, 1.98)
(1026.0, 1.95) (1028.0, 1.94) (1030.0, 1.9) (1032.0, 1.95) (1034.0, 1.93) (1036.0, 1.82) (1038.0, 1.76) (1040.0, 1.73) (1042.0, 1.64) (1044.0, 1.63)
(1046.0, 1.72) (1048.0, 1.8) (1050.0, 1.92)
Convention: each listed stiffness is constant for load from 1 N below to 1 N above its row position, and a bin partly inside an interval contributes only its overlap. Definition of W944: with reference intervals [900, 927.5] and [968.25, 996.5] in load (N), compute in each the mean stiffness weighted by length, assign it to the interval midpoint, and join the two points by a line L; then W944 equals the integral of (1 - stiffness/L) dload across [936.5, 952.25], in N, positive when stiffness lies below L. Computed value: 0.1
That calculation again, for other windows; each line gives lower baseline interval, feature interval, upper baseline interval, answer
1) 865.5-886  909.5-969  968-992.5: 3.4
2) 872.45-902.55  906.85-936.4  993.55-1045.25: 3.7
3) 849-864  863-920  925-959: -2.5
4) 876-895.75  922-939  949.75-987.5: 1.4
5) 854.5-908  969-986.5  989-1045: 0.4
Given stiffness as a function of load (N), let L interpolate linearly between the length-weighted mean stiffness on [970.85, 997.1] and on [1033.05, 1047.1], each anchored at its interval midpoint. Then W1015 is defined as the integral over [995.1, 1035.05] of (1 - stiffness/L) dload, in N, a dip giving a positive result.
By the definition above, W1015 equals -3.52 N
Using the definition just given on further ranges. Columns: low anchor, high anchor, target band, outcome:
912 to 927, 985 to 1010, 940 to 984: -1.89 N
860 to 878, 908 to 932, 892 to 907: -2.55 N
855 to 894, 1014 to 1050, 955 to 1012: -2.61 N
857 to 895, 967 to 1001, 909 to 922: 2.02 N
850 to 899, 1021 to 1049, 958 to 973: -0.35 N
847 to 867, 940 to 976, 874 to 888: -0.70 N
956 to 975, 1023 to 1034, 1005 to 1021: -0.95 N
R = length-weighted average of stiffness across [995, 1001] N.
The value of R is 2.09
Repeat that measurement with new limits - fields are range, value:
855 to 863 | 2.09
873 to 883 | 2.14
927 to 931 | 1.98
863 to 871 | 2.11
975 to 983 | 2.02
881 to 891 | 2.2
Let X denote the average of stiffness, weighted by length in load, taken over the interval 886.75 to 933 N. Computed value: 2.05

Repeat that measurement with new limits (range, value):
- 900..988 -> 1.99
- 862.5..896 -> 2.17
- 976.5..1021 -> 2.07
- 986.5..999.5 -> 2.08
